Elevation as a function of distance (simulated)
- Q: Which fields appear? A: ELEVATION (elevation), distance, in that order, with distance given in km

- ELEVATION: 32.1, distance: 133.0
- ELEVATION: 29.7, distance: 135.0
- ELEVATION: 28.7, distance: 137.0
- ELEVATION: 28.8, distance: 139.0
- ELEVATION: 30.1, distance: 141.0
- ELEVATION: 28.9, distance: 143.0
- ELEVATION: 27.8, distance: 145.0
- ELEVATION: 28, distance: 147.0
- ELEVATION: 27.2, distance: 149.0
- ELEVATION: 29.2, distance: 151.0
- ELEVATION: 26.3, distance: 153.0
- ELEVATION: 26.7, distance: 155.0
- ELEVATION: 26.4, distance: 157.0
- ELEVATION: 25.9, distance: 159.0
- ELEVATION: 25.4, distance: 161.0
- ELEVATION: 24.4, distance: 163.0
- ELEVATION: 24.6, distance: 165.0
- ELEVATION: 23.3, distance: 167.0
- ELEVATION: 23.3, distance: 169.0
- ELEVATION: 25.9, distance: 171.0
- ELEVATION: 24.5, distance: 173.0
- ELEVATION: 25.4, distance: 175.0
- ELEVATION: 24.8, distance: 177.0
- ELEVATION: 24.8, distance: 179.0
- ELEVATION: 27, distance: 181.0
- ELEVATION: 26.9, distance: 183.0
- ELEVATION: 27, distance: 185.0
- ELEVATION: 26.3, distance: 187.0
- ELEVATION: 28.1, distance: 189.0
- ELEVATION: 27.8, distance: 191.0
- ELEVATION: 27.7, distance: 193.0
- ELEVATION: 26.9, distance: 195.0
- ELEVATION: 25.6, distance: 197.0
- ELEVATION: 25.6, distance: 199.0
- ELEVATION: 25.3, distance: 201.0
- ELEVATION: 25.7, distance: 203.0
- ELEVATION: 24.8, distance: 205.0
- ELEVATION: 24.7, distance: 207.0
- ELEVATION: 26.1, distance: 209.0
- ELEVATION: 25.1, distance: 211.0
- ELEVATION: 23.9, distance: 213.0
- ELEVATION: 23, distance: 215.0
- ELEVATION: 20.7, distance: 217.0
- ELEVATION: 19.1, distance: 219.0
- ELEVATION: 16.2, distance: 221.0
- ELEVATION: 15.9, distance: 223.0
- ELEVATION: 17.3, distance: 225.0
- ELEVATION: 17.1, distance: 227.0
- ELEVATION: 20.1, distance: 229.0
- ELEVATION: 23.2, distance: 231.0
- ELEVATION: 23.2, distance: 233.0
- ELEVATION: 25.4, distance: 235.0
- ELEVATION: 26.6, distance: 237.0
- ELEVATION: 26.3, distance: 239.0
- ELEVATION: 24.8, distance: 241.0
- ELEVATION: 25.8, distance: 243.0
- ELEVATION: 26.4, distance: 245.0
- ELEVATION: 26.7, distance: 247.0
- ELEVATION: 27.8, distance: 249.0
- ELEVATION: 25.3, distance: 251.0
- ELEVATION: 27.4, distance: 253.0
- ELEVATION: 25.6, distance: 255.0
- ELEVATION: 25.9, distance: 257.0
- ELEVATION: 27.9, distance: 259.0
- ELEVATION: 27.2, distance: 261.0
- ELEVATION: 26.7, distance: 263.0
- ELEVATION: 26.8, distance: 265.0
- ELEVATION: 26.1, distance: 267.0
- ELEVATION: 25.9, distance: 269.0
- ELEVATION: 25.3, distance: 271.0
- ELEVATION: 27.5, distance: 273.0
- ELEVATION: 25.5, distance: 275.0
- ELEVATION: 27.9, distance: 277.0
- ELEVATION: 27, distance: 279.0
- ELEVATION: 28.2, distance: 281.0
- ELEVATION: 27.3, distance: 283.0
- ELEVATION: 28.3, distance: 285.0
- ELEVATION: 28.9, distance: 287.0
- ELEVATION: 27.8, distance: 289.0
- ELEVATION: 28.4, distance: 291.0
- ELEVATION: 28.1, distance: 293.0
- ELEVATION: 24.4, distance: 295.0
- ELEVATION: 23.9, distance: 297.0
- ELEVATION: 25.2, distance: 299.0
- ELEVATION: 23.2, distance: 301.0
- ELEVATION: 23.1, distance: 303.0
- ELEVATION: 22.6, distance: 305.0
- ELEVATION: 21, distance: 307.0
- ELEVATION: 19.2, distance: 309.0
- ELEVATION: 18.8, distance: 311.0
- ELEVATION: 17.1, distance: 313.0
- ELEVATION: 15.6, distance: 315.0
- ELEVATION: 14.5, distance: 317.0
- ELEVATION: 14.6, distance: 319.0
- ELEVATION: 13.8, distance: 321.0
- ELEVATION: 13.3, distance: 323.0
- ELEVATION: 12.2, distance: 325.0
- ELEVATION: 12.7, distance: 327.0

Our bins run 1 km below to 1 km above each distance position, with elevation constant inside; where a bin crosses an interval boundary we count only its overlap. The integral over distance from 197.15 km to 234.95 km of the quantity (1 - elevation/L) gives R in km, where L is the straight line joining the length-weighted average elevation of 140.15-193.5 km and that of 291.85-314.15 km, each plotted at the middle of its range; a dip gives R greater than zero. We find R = 4.2 km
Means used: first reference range 26.4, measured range 22.2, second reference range 22.4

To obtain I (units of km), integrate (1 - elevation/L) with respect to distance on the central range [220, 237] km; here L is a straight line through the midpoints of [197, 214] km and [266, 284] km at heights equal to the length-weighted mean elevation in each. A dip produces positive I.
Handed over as 3.6 km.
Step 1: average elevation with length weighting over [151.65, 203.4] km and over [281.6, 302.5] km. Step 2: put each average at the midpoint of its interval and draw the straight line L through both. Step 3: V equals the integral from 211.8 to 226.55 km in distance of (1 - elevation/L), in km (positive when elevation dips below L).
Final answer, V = 3.8 km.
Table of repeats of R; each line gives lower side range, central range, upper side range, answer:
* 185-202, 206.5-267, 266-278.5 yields 5.8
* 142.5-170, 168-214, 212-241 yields -3.9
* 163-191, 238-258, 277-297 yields 0.4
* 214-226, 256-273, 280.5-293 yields -1.1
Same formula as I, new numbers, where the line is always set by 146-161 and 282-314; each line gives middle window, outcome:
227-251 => 0.5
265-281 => -1.2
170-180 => 0.6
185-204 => -0.3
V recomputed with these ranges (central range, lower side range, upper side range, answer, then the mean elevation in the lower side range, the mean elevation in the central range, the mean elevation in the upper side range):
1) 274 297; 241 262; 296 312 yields -3.5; 26.5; 27.3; 22.1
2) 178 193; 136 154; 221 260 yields -0.2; 28.3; 26.9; 23.9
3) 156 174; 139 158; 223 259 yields 1.6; 27.9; 24.9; 24.3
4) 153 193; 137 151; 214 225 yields -1.8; 28.5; 25.8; 18.8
